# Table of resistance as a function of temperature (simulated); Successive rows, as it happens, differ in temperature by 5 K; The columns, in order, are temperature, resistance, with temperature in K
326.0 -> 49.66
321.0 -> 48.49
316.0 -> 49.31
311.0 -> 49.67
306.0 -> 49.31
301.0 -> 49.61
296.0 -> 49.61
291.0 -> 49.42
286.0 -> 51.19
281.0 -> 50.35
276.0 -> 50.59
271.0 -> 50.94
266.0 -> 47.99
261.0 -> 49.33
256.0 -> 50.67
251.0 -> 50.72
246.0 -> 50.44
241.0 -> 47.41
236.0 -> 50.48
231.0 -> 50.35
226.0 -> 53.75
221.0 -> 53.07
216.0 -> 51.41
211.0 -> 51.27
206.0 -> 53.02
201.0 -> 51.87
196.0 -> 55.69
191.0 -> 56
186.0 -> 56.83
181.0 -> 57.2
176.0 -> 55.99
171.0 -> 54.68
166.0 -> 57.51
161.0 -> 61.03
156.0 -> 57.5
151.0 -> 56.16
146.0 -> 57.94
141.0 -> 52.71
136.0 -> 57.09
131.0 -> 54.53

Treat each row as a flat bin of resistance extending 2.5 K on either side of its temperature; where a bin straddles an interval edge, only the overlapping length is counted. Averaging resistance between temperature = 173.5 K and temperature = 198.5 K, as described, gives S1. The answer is 56.3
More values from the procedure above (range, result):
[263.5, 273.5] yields 49.5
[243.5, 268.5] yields 49.8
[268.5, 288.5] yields 50.8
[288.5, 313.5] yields 49.5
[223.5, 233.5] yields 52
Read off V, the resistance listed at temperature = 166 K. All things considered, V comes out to 57.51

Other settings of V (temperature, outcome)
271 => 50.94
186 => 56.83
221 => 53.07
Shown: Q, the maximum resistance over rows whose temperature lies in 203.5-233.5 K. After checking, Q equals 53.75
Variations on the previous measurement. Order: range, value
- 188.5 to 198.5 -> 56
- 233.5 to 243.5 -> 50.48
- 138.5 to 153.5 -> 57.94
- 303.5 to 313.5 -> 49.67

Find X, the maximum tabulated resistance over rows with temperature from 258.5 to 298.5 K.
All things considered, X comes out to 51.19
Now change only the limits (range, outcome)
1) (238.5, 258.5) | 50.72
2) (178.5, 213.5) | 57.2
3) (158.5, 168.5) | 61.03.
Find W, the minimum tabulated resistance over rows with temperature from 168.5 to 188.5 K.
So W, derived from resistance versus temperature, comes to 54.68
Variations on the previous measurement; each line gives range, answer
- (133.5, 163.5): 52.71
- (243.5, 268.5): 47.99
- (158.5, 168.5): 57.51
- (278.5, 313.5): 49.31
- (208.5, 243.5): 47.41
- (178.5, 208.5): 51.87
